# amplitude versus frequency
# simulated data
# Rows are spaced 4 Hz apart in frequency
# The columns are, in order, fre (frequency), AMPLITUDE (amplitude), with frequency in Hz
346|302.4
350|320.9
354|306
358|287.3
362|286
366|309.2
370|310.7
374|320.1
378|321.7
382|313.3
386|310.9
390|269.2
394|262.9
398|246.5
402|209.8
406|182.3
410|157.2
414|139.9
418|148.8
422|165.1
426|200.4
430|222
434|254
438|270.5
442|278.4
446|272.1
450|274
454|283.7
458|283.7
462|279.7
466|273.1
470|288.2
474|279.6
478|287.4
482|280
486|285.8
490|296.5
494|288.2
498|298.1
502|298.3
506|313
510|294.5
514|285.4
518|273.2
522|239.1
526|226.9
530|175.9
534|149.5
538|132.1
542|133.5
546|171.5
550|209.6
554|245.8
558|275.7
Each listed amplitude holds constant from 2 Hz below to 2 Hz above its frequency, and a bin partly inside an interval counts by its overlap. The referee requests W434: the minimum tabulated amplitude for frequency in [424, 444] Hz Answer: 200.4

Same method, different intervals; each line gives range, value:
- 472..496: 279.6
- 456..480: 273.1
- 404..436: 139.9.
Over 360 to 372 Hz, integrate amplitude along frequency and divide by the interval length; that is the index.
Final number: 302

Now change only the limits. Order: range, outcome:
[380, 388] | 312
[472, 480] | 284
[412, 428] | 164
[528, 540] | 152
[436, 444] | 274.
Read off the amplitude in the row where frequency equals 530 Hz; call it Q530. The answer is 175.9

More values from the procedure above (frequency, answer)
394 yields 262.9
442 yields 278.4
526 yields 226.9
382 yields 313.3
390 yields 269.2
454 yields 283.7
